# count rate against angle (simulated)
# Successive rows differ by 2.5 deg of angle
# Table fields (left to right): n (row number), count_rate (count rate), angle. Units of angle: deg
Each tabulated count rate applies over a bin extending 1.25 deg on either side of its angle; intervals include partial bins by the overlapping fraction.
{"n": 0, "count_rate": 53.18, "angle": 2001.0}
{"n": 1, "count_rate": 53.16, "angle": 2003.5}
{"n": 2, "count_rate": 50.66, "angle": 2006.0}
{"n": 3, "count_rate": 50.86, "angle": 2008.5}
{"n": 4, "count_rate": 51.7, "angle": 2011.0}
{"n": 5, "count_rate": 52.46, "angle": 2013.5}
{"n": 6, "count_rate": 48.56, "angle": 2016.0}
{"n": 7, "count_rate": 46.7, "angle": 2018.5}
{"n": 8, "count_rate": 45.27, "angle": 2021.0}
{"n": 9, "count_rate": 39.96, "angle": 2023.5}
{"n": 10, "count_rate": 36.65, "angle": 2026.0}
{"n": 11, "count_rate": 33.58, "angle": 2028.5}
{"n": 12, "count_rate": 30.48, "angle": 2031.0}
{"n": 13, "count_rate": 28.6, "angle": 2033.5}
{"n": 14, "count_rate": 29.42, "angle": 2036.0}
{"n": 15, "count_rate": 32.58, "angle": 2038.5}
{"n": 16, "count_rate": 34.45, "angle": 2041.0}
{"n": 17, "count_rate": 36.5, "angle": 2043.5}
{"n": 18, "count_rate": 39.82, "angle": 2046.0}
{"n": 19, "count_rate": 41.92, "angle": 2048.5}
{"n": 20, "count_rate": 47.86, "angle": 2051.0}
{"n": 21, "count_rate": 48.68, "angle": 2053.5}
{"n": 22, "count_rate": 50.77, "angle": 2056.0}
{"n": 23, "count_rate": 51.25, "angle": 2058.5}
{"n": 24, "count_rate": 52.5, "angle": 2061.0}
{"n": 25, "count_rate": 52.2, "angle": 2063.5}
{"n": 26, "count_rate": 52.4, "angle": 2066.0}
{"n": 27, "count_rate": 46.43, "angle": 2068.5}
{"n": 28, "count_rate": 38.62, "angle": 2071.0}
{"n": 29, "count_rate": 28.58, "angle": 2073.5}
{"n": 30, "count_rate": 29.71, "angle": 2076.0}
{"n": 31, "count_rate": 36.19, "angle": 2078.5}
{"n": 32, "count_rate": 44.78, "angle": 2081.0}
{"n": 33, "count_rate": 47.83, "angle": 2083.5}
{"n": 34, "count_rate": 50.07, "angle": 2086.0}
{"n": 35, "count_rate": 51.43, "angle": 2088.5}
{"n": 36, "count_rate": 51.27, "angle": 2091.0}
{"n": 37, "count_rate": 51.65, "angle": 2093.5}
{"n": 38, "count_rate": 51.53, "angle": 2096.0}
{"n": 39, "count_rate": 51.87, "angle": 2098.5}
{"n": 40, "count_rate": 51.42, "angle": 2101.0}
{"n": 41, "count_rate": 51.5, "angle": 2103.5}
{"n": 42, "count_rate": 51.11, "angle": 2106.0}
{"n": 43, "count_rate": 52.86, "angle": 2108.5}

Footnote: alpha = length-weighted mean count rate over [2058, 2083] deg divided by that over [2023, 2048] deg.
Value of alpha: 1.26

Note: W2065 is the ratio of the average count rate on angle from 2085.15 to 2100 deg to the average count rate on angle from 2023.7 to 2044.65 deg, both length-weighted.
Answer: 1.5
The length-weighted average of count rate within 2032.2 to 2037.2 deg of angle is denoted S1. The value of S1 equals 29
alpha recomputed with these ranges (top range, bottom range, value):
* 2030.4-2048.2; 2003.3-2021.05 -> 0.67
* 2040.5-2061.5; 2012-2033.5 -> 1.09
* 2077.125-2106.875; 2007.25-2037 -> 1.19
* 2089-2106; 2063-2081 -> 1.27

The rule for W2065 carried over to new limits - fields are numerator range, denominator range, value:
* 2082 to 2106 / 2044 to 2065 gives 1.07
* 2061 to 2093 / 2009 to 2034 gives 1.06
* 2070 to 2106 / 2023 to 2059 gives 1.19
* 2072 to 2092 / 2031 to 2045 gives 1.31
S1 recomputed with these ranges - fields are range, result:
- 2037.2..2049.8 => 37.1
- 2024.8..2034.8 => 32.3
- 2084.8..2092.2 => 50.9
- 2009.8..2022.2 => 48.9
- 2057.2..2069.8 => 50.9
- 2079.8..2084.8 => 46.4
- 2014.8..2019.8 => 47.6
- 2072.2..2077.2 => 29.2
